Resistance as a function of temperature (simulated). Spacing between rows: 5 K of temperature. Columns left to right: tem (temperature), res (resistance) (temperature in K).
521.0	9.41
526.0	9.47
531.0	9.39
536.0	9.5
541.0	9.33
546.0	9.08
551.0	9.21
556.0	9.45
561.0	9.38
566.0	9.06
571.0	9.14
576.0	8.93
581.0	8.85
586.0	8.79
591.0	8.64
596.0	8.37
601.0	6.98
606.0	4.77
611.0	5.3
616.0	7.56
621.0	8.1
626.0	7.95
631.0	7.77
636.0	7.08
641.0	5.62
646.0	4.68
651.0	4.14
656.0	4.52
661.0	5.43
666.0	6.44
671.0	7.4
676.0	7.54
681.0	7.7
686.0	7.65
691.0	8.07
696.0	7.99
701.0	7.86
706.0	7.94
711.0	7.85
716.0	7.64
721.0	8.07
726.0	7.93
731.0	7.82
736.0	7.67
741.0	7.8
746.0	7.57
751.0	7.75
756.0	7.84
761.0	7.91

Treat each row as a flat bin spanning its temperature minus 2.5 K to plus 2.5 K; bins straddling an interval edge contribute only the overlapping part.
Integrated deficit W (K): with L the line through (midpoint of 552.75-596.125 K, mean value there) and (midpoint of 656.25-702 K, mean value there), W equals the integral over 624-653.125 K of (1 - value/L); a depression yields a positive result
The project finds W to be 6.3 K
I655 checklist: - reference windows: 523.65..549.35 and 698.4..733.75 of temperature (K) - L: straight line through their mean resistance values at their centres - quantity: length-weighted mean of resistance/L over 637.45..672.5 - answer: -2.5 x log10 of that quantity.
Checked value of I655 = 0.46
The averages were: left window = 9.35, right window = 7.87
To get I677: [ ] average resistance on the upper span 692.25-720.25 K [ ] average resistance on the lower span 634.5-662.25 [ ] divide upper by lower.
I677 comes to 1.52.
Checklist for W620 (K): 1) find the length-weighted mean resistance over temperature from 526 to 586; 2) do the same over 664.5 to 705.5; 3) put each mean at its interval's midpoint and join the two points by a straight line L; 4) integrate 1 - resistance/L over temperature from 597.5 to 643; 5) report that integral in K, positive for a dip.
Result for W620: 8.5 K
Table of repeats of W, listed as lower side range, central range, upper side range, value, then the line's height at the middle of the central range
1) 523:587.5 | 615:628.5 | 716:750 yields 1.2 K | 8.68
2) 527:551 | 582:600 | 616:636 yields -0.2 K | 8.4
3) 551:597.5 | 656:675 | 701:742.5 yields 4.6 K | 8.28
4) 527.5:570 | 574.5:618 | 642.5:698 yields 3.6 K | 8.2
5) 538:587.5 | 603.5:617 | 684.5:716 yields 4.7 K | 8.7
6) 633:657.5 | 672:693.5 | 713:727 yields -3.7 K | 6.59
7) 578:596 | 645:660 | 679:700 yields 6.7 K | 8.16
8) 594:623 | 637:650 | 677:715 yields 3.5 K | 7.22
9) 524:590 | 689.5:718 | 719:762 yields 0.7 K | 8.09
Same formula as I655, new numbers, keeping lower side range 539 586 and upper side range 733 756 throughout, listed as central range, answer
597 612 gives 0.419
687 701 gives 0.020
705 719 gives 0.023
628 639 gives 0.166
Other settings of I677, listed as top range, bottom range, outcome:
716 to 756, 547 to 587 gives 0.86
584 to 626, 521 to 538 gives 0.78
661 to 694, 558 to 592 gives 0.81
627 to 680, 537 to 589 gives 0.68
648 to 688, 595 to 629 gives 0.91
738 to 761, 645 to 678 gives 1.35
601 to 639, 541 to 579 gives 0.75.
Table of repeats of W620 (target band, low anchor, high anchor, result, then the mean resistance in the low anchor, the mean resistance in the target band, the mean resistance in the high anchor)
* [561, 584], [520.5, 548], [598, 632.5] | -2.3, 9.37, 9.03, 6.91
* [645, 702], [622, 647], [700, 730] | 5.7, 6.83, 6.64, 7.88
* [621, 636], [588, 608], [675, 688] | -0.7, 7.29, 7.77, 7.64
